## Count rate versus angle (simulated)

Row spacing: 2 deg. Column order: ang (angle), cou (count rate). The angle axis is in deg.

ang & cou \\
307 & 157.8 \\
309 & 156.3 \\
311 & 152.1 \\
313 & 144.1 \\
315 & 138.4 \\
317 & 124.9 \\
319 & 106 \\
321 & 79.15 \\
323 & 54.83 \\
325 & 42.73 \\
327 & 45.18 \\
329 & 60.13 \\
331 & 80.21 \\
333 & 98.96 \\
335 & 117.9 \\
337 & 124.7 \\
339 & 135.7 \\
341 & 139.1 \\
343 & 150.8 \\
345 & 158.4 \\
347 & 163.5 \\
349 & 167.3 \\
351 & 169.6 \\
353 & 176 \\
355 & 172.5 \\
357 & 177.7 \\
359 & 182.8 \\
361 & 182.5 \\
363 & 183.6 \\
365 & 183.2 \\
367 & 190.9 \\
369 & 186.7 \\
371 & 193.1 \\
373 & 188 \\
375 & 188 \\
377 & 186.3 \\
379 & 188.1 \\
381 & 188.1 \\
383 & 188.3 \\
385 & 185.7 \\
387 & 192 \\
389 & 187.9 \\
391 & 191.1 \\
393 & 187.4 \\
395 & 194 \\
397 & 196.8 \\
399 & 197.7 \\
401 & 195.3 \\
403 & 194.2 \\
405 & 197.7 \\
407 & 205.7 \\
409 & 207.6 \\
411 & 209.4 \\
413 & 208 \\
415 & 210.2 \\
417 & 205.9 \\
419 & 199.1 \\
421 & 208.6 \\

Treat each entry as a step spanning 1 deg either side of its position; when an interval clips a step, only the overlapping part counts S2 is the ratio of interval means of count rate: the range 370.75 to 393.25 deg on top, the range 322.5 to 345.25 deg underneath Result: 1.89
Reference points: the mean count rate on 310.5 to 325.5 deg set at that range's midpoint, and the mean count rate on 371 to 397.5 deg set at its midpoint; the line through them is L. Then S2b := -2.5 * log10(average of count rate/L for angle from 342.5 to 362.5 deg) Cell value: -0.15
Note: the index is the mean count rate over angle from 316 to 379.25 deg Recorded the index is 143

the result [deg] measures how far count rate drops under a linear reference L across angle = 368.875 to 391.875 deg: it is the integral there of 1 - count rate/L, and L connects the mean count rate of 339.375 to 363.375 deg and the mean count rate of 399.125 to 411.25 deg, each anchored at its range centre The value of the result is -0.4 deg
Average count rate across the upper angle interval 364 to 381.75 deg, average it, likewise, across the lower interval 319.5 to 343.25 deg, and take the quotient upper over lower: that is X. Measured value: 2.0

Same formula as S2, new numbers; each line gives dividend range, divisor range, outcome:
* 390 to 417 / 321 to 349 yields 1.87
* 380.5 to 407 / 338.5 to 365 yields 1.15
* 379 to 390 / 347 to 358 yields 1.10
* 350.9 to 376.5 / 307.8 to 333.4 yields 1.85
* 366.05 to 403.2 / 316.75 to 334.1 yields 2.54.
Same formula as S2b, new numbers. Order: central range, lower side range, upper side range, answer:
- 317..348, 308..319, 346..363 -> 0.45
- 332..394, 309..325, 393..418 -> -0.09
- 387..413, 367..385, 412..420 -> 0.01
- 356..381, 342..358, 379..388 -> -0.04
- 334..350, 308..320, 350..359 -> 0.13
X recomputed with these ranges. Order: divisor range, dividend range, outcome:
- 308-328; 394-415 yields 1.93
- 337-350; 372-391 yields 1.25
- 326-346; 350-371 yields 1.63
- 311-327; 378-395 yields 1.92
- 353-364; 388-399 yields 1.07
